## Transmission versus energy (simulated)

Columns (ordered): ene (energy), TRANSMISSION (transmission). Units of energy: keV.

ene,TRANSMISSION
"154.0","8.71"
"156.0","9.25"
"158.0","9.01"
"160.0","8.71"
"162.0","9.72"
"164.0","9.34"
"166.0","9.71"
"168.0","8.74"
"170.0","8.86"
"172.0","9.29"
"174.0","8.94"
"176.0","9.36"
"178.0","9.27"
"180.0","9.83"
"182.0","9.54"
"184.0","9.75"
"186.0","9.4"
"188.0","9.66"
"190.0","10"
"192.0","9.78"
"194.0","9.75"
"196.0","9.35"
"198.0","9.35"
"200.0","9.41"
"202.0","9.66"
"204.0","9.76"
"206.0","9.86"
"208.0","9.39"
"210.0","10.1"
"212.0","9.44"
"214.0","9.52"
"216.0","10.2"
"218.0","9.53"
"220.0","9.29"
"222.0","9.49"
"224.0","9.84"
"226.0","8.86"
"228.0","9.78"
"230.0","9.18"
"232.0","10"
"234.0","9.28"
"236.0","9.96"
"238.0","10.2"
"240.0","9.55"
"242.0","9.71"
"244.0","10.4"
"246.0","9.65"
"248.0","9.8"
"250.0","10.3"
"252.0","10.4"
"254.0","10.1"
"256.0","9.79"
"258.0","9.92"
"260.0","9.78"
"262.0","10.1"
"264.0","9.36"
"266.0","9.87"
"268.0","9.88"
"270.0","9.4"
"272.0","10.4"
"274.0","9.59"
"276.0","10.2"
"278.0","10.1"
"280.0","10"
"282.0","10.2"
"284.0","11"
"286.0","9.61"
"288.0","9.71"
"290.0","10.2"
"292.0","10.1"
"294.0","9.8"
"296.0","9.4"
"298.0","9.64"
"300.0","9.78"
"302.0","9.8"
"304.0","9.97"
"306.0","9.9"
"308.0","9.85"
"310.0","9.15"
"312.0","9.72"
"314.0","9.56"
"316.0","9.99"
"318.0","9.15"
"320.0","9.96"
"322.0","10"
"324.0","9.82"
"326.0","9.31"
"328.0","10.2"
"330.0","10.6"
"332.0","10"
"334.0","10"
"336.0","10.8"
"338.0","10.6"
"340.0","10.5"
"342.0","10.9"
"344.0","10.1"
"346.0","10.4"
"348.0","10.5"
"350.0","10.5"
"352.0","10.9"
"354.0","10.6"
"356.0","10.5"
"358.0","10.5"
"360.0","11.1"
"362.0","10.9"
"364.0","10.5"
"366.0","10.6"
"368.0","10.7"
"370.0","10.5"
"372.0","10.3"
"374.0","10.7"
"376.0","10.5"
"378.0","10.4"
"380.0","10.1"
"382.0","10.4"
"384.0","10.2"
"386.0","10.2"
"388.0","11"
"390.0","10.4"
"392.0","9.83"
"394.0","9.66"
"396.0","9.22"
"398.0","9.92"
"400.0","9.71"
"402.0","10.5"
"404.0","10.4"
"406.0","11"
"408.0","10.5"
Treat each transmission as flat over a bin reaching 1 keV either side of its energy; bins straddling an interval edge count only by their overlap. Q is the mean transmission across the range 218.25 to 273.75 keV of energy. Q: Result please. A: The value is 9.78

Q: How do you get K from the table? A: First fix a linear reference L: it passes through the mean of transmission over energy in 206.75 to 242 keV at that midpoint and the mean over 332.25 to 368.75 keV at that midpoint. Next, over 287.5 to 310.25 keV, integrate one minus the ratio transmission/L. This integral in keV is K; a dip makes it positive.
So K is 0.9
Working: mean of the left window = 9.63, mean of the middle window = 9.8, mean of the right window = 10.6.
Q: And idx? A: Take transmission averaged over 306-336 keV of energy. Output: 9.84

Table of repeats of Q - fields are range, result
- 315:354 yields 10.2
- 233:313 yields 9.89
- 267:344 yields 9.97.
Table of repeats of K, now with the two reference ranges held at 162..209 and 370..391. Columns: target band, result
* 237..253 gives -0.4 keV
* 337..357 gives -0.6 keV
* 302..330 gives 0.9 keV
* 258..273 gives 0.1 keV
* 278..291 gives -0.2 keV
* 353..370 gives -0.5 keV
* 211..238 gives 0.2 keV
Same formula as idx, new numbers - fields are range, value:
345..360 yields 10.6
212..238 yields 9.6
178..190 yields 9.64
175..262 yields 9.71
